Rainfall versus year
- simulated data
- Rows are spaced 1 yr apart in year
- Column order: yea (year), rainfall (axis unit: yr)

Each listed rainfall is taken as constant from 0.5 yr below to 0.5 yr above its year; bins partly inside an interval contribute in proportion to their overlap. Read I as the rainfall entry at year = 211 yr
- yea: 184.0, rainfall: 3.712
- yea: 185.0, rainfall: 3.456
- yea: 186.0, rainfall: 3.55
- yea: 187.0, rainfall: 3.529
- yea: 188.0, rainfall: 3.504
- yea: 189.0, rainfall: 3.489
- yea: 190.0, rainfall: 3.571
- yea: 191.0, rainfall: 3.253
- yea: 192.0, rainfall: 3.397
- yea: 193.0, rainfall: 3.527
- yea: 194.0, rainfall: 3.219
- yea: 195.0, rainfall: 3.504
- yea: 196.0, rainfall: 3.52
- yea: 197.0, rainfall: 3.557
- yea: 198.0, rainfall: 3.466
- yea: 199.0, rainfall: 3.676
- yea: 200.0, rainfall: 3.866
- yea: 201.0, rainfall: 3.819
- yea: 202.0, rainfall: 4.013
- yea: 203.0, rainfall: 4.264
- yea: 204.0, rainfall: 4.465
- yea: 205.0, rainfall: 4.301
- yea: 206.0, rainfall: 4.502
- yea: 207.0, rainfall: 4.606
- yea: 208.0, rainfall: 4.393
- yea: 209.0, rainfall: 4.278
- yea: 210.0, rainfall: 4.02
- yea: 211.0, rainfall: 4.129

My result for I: 4.129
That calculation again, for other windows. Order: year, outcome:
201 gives 3.819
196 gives 3.52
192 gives 3.397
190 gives 3.571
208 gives 4.393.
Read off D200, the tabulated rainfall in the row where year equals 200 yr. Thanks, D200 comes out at 3.866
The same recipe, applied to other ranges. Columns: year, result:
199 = 3.676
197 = 3.557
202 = 4.013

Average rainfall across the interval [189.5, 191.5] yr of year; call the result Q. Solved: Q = 3.41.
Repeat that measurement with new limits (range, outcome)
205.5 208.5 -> 4.5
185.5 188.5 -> 3.53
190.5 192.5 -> 3.33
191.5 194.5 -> 3.38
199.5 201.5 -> 3.84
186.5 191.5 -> 3.47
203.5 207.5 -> 4.47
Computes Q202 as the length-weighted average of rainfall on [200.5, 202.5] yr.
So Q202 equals 3.92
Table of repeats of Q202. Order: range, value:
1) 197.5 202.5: 3.77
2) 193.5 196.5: 3.41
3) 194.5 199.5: 3.54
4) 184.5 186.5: 3.5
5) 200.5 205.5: 4.17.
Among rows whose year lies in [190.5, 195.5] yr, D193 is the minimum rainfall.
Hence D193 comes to 3.219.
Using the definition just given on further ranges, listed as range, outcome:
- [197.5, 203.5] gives 3.466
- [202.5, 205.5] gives 4.264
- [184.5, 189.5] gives 3.456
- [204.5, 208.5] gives 4.301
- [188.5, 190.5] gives 3.489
